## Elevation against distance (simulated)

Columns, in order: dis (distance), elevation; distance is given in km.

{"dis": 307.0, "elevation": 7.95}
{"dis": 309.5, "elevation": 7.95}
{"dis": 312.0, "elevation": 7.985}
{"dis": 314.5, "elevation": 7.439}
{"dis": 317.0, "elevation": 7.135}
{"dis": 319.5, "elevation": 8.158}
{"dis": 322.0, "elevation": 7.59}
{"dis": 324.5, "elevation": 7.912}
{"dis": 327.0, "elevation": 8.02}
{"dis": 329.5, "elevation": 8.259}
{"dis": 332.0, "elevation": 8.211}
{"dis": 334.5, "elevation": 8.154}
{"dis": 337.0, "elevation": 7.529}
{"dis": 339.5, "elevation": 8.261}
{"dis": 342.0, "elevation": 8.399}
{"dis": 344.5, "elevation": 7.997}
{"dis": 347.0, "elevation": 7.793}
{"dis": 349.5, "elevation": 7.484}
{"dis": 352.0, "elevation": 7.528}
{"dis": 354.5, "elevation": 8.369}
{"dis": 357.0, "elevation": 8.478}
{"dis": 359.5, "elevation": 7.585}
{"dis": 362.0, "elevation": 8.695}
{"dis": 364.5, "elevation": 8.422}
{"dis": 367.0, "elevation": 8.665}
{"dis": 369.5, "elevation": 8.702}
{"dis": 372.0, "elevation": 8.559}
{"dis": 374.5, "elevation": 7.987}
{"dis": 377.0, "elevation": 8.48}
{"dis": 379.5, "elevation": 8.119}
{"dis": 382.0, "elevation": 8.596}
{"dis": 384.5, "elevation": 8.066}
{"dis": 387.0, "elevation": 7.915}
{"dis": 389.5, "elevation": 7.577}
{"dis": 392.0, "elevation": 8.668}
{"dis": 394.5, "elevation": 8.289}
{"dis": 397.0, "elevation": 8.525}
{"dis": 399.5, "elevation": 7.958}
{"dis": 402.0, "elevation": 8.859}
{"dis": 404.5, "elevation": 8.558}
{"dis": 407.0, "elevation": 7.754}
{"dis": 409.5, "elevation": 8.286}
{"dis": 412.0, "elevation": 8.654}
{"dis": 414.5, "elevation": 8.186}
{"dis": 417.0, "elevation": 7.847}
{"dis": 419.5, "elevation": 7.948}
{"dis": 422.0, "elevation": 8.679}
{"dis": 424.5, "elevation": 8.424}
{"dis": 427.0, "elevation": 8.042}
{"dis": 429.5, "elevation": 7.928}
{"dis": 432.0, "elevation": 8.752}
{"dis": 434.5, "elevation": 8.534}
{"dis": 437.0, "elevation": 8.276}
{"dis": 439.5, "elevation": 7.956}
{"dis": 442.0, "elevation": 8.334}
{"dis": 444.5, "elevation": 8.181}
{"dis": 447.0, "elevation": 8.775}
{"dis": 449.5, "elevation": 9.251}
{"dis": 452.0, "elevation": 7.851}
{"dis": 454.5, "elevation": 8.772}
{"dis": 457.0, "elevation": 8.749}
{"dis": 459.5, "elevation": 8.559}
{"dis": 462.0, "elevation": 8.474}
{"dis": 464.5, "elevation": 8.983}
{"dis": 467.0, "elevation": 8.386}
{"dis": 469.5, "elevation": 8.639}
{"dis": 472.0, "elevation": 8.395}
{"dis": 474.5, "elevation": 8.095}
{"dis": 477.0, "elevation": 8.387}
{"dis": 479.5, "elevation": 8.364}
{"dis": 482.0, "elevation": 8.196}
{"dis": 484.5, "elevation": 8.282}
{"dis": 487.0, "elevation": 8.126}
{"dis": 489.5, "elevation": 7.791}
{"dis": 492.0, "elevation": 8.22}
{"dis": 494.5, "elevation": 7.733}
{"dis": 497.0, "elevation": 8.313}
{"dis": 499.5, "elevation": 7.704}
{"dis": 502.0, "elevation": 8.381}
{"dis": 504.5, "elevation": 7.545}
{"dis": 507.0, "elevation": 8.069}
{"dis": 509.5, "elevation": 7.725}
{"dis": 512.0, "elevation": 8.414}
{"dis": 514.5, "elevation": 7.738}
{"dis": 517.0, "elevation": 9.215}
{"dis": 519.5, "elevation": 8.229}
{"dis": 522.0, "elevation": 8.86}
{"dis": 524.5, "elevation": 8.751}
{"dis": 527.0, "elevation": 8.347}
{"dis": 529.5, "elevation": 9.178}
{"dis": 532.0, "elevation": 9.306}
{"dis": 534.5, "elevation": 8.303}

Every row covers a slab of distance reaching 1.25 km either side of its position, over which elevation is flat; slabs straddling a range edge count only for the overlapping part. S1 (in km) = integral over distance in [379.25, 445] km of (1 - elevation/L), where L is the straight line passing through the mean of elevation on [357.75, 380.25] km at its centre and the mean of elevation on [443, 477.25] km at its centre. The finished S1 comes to 1.5 km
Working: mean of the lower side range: 8.37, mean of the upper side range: 8.54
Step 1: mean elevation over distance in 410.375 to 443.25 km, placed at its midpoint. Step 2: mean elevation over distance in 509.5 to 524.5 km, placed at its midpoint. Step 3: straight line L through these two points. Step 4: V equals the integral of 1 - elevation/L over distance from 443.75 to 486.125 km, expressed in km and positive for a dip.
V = -0.7 km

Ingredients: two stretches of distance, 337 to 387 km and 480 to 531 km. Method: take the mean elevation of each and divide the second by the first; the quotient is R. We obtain 1.0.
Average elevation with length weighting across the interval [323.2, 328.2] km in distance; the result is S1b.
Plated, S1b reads 7.96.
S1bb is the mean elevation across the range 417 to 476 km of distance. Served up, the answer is 8.42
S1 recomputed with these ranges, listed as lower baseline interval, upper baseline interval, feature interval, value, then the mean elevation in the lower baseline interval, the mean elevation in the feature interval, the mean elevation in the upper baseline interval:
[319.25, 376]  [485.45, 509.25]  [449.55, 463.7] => -0.96 km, 8.12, 8.56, 7.98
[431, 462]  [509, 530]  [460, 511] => 1.80 km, 8.5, 8.2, 8.5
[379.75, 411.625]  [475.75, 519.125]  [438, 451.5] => -0.43 km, 8.26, 8.46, 8.13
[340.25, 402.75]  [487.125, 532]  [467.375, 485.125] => -0.17 km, 8.22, 8.34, 8.27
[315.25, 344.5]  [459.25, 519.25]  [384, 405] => -0.51 km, 7.96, 8.27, 8.23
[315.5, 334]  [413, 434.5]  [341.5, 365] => -0.15 km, 7.9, 8.05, 8.25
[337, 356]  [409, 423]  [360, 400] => -1.09 km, 7.95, 8.32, 8.26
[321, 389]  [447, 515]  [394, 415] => -0.40 km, 8.14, 8.35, 8.28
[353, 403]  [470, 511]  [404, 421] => 0.17 km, 8.32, 8.17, 8.1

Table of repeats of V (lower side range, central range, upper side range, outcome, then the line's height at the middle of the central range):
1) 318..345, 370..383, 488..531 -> -0.44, 8.09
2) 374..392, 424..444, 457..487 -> 0.10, 8.31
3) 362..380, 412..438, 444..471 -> 0.82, 8.55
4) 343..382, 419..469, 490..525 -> -1.58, 8.19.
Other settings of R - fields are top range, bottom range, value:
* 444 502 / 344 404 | 1.02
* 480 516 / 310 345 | 1.01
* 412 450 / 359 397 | 1.00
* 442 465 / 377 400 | 1.05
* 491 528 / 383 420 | 1.00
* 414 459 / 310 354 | 1.06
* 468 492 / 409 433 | 1.00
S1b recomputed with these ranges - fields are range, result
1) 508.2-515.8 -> 7.97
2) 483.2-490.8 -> 8.07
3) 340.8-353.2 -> 7.84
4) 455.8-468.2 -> 8.63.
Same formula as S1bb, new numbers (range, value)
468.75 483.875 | 8.33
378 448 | 8.27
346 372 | 8.19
